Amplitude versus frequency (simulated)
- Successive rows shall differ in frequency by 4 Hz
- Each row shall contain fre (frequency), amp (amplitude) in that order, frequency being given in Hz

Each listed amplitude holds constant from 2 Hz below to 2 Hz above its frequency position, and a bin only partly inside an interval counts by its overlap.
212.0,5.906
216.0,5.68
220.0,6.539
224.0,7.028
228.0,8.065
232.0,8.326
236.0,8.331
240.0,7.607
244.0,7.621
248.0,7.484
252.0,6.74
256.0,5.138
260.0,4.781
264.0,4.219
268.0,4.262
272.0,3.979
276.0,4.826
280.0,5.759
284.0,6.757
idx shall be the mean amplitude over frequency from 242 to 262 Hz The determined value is 6.35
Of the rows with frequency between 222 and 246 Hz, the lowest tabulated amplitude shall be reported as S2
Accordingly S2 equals 7.028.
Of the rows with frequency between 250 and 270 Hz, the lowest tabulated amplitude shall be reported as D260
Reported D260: 4.219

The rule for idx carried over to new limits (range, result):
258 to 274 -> 4.31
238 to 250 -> 7.57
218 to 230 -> 7.21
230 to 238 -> 8.33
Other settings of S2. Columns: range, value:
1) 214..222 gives 5.68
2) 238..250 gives 7.484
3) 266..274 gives 3.979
